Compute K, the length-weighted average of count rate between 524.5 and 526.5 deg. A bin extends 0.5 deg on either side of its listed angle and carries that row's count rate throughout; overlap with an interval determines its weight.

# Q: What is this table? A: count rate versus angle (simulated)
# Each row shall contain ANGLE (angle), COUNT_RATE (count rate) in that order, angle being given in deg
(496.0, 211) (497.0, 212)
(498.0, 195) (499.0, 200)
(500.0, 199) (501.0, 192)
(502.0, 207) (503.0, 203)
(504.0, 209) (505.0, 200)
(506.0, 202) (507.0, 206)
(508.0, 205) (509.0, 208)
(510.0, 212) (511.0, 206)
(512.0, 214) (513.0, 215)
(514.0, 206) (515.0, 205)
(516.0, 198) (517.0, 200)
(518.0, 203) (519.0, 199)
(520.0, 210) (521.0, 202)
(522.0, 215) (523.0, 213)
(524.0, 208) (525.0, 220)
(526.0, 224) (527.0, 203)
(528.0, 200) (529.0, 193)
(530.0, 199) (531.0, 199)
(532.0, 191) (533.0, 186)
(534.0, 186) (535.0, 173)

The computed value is 222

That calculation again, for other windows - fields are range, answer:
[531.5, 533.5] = 188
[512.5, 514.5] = 210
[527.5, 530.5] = 197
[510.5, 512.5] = 210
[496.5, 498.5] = 204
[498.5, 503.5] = 200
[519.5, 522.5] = 209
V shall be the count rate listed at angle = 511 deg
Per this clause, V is 206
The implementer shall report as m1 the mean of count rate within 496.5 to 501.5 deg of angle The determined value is 200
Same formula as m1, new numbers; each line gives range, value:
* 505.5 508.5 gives 204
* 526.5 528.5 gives 202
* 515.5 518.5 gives 200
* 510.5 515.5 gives 209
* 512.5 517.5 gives 205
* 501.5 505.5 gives 205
